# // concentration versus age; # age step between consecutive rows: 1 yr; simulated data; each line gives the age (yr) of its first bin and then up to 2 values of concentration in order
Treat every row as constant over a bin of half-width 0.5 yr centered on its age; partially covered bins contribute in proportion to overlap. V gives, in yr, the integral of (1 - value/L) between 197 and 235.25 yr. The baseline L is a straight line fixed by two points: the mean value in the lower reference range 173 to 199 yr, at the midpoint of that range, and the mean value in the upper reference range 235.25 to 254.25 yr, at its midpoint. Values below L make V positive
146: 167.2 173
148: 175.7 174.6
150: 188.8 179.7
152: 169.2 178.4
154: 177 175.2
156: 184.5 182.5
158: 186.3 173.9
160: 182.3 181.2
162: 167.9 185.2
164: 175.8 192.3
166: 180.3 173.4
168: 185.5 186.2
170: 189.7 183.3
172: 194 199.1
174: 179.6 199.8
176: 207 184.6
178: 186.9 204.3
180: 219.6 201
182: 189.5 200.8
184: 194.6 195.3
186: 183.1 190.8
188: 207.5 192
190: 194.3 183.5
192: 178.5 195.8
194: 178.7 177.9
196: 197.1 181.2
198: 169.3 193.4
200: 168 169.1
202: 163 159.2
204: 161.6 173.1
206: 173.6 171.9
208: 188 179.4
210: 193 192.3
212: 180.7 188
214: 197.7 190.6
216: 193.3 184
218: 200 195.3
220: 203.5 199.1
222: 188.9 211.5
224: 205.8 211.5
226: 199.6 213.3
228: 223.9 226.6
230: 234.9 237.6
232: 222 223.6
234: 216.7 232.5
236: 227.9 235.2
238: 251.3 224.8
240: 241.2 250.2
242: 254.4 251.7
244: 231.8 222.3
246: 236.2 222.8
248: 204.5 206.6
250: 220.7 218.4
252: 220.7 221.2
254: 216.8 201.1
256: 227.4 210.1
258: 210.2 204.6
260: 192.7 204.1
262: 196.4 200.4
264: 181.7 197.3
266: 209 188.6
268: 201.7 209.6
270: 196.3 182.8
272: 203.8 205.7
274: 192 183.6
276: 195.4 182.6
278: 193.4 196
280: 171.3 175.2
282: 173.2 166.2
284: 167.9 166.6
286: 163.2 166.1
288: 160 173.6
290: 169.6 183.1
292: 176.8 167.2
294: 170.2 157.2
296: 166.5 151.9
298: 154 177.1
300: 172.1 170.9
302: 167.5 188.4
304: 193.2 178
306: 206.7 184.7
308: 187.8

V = 3.0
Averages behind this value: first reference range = 192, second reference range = 230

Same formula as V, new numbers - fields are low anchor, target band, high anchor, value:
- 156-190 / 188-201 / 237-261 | 0.95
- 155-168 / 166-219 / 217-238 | 2.56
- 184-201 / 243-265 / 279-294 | -4.52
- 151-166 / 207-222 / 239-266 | 0.81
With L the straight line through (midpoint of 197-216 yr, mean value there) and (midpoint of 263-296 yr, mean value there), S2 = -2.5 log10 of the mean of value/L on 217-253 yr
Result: -0.22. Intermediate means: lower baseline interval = 179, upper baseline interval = 182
